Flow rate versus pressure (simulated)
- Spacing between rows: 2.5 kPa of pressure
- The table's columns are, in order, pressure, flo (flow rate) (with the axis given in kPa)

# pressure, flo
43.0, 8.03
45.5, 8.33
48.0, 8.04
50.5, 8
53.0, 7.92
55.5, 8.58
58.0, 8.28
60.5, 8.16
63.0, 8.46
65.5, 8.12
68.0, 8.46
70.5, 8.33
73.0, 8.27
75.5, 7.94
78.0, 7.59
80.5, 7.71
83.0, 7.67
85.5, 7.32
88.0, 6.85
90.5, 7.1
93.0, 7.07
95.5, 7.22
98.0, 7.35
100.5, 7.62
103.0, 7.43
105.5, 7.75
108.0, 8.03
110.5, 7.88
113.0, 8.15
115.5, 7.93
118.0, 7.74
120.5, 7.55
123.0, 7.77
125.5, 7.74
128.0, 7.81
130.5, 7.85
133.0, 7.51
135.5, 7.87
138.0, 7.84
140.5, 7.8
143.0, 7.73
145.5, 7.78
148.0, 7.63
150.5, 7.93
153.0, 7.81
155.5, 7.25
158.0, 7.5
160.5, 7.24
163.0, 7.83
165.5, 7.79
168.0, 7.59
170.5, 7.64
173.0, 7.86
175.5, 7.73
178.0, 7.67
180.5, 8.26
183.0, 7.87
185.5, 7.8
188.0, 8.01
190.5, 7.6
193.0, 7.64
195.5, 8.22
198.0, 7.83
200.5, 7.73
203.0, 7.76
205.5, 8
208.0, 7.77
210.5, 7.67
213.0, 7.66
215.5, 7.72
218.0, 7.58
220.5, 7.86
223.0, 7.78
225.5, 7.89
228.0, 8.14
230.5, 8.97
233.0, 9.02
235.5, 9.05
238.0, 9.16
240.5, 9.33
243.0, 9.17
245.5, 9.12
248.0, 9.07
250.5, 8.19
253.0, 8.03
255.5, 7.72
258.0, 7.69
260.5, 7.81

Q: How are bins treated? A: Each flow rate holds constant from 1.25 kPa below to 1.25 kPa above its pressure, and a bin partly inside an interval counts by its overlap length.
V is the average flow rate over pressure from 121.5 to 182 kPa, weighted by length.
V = 7.73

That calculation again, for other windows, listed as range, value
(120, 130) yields 7.74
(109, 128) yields 7.82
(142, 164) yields 7.63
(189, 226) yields 7.78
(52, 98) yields 7.82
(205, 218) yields 7.73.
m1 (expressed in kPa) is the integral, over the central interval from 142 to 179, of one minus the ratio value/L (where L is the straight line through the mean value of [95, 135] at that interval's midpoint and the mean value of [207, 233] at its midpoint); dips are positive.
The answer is 0.8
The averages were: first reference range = 7.72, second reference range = 7.96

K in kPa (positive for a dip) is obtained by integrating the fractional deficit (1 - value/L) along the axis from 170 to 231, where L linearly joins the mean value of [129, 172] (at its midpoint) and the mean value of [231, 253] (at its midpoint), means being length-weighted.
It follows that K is 3.8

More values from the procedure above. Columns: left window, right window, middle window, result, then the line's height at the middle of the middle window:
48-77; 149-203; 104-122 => 0.3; 8.01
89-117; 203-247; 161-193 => 1.0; 8.04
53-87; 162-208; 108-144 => 0.6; 7.94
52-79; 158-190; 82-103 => 2.1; 8.09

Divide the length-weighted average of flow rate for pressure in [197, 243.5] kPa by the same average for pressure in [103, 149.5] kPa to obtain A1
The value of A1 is 1.05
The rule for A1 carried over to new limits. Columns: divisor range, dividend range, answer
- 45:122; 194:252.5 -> 1.06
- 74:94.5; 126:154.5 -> 1.05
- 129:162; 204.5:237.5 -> 1.06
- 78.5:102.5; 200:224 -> 1.06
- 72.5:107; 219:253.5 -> 1.15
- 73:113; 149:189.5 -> 1.02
